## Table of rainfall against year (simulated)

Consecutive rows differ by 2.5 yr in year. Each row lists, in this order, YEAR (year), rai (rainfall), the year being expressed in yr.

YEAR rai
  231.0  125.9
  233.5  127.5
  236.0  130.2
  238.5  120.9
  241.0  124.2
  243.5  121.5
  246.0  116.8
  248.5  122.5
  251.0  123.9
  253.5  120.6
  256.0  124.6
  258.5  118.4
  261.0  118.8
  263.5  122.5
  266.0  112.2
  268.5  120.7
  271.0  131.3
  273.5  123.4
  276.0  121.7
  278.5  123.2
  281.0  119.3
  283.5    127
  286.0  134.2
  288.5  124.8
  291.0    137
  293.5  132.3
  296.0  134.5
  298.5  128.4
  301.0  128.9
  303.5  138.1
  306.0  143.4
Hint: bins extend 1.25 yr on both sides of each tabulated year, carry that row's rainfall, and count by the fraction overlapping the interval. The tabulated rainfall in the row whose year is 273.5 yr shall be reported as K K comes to 123.4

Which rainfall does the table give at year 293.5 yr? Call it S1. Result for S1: 132.3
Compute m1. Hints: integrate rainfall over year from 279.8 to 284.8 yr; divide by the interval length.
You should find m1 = 123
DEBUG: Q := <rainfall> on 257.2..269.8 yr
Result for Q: 119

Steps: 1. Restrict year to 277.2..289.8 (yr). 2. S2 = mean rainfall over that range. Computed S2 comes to 126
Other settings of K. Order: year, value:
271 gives 131.3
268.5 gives 120.7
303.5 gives 138.1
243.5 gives 121.5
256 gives 124.6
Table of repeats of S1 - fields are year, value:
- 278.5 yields 123.2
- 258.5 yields 118.4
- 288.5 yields 124.8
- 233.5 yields 127.5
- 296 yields 134.5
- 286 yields 134.2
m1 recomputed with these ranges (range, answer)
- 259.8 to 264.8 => 121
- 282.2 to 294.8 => 131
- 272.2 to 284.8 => 123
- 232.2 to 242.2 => 126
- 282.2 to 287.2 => 130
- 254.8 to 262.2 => 121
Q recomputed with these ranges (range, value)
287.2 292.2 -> 131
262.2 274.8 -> 122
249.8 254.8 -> 122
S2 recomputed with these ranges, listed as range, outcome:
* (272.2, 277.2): 123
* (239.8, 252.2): 122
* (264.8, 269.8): 117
